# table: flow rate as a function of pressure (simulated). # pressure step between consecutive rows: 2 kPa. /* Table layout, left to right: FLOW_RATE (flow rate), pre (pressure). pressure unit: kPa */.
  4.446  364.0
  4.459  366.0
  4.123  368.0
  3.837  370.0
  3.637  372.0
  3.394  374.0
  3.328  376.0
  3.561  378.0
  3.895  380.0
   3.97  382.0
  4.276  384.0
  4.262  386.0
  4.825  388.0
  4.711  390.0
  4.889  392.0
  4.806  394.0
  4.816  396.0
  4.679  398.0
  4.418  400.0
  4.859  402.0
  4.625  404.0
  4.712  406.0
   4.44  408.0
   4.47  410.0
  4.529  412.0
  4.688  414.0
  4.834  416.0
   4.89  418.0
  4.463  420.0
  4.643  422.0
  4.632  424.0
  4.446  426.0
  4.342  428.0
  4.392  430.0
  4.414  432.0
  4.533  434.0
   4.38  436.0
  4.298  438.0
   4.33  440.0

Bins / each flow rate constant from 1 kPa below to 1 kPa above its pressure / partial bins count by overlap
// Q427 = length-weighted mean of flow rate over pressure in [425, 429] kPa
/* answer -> 4.39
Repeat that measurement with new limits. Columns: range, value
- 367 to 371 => 3.98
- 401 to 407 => 4.73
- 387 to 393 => 4.81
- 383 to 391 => 4.52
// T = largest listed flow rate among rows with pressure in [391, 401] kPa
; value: 4.889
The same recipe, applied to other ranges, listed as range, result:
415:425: 4.89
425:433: 4.446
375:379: 3.561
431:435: 4.533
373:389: 4.825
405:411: 4.712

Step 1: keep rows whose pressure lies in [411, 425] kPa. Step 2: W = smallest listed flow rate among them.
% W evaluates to 4.463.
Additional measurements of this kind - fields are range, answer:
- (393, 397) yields 4.806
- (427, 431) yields 4.342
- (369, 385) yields 3.328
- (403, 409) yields 4.44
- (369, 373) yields 3.637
